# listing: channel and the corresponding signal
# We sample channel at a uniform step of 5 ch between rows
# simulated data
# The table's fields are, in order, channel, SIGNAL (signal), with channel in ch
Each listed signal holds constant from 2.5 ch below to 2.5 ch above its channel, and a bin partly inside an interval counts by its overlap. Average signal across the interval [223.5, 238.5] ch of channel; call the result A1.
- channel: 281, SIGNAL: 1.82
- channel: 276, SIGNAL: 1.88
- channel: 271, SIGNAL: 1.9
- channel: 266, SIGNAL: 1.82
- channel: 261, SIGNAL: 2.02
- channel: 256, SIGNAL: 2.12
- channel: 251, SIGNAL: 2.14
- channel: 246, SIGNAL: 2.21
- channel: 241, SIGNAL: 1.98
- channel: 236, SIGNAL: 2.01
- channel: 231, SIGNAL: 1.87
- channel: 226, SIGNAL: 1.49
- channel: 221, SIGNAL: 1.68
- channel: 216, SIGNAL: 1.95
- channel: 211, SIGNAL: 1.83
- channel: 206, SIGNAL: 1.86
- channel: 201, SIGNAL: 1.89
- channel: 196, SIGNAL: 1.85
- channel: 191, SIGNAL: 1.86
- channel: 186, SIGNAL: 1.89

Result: 1.79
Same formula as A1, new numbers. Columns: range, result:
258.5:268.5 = 1.92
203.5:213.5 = 1.85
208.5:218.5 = 1.89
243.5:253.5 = 2.17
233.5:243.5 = 1.99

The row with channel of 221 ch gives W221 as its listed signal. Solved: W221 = 1.68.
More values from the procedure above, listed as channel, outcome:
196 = 1.85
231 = 1.87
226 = 1.49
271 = 1.9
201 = 1.89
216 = 1.95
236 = 2.01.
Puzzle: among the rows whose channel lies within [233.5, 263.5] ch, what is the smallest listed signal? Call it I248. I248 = 1.98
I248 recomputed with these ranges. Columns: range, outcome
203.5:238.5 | 1.49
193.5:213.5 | 1.83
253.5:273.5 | 1.82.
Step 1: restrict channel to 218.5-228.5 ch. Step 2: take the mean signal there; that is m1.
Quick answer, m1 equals 1.59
